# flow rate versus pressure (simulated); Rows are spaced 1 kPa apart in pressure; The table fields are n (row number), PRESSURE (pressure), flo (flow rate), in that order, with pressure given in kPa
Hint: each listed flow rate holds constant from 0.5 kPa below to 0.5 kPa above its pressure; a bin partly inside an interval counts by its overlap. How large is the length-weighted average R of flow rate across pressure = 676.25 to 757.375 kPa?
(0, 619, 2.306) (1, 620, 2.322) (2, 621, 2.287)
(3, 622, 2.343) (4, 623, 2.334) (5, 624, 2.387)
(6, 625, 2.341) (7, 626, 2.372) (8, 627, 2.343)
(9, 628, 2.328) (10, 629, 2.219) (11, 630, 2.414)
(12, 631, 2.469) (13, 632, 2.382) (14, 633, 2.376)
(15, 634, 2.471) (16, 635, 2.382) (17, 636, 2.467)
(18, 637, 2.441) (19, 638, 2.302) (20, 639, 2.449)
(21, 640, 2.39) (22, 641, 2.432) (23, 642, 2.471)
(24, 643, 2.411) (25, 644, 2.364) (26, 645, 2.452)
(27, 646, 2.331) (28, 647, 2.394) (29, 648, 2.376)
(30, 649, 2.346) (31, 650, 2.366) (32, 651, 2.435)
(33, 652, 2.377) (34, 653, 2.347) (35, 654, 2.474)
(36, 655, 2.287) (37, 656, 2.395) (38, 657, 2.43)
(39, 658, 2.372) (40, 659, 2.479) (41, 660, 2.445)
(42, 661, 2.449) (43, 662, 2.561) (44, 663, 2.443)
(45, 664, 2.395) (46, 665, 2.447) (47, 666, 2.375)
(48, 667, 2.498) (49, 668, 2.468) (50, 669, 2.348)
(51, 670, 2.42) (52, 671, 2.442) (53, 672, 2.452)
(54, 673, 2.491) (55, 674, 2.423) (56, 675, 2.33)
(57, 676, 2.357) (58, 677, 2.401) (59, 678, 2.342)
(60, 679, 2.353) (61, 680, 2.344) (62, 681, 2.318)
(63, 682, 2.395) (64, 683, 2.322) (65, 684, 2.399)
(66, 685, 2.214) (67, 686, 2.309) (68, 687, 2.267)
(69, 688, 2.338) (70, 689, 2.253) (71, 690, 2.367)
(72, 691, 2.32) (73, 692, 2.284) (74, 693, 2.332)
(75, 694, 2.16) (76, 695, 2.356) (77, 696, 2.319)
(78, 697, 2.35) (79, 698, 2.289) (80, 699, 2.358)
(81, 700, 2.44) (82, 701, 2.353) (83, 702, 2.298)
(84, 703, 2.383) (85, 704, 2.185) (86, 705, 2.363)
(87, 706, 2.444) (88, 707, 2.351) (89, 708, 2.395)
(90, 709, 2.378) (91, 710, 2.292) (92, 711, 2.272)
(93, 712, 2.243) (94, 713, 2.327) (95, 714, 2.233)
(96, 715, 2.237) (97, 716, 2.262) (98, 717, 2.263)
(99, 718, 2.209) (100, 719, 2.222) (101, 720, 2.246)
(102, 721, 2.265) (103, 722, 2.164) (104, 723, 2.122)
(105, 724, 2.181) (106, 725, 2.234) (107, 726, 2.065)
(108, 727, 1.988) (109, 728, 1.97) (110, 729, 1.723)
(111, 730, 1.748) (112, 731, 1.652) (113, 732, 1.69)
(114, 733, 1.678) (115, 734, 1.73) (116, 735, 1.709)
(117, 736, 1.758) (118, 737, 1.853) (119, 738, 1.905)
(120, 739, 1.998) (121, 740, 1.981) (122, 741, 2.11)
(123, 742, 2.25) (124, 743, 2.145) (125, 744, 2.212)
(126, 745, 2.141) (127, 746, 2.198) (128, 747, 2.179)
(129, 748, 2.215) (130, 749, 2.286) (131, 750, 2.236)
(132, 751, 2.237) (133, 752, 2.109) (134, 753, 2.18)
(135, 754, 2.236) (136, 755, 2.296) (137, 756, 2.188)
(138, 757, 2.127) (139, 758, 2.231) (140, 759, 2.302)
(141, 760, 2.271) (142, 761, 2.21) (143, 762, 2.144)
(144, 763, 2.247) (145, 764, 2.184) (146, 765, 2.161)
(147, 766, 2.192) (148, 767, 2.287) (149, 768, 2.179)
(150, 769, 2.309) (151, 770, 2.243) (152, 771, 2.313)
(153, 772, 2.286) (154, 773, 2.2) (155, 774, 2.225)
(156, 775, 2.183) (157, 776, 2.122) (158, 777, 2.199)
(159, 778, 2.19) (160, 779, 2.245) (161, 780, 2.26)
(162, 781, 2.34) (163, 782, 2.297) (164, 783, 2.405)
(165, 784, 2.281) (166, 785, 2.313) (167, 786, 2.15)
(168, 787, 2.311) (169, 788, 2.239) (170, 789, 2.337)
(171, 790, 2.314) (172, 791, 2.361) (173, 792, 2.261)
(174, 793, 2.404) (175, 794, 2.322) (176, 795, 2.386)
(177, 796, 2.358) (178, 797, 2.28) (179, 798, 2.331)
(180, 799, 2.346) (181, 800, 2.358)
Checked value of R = 2.19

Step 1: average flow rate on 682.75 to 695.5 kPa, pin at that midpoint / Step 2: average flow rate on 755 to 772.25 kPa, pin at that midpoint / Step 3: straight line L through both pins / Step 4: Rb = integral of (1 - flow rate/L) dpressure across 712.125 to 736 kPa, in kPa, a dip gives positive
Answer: 2.4 kPa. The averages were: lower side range 2.3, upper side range 2.23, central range 2.04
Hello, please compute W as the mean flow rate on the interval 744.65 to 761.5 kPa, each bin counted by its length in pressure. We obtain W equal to 2.21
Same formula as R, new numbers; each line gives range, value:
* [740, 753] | 2.18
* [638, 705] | 2.37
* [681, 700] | 2.32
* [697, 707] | 2.35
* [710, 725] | 2.23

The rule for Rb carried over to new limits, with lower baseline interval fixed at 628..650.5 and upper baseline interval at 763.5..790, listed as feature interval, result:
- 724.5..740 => 3.01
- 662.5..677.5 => -0.37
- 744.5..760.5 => 0.42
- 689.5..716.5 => 0.10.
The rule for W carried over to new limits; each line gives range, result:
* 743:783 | 2.22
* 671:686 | 2.37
